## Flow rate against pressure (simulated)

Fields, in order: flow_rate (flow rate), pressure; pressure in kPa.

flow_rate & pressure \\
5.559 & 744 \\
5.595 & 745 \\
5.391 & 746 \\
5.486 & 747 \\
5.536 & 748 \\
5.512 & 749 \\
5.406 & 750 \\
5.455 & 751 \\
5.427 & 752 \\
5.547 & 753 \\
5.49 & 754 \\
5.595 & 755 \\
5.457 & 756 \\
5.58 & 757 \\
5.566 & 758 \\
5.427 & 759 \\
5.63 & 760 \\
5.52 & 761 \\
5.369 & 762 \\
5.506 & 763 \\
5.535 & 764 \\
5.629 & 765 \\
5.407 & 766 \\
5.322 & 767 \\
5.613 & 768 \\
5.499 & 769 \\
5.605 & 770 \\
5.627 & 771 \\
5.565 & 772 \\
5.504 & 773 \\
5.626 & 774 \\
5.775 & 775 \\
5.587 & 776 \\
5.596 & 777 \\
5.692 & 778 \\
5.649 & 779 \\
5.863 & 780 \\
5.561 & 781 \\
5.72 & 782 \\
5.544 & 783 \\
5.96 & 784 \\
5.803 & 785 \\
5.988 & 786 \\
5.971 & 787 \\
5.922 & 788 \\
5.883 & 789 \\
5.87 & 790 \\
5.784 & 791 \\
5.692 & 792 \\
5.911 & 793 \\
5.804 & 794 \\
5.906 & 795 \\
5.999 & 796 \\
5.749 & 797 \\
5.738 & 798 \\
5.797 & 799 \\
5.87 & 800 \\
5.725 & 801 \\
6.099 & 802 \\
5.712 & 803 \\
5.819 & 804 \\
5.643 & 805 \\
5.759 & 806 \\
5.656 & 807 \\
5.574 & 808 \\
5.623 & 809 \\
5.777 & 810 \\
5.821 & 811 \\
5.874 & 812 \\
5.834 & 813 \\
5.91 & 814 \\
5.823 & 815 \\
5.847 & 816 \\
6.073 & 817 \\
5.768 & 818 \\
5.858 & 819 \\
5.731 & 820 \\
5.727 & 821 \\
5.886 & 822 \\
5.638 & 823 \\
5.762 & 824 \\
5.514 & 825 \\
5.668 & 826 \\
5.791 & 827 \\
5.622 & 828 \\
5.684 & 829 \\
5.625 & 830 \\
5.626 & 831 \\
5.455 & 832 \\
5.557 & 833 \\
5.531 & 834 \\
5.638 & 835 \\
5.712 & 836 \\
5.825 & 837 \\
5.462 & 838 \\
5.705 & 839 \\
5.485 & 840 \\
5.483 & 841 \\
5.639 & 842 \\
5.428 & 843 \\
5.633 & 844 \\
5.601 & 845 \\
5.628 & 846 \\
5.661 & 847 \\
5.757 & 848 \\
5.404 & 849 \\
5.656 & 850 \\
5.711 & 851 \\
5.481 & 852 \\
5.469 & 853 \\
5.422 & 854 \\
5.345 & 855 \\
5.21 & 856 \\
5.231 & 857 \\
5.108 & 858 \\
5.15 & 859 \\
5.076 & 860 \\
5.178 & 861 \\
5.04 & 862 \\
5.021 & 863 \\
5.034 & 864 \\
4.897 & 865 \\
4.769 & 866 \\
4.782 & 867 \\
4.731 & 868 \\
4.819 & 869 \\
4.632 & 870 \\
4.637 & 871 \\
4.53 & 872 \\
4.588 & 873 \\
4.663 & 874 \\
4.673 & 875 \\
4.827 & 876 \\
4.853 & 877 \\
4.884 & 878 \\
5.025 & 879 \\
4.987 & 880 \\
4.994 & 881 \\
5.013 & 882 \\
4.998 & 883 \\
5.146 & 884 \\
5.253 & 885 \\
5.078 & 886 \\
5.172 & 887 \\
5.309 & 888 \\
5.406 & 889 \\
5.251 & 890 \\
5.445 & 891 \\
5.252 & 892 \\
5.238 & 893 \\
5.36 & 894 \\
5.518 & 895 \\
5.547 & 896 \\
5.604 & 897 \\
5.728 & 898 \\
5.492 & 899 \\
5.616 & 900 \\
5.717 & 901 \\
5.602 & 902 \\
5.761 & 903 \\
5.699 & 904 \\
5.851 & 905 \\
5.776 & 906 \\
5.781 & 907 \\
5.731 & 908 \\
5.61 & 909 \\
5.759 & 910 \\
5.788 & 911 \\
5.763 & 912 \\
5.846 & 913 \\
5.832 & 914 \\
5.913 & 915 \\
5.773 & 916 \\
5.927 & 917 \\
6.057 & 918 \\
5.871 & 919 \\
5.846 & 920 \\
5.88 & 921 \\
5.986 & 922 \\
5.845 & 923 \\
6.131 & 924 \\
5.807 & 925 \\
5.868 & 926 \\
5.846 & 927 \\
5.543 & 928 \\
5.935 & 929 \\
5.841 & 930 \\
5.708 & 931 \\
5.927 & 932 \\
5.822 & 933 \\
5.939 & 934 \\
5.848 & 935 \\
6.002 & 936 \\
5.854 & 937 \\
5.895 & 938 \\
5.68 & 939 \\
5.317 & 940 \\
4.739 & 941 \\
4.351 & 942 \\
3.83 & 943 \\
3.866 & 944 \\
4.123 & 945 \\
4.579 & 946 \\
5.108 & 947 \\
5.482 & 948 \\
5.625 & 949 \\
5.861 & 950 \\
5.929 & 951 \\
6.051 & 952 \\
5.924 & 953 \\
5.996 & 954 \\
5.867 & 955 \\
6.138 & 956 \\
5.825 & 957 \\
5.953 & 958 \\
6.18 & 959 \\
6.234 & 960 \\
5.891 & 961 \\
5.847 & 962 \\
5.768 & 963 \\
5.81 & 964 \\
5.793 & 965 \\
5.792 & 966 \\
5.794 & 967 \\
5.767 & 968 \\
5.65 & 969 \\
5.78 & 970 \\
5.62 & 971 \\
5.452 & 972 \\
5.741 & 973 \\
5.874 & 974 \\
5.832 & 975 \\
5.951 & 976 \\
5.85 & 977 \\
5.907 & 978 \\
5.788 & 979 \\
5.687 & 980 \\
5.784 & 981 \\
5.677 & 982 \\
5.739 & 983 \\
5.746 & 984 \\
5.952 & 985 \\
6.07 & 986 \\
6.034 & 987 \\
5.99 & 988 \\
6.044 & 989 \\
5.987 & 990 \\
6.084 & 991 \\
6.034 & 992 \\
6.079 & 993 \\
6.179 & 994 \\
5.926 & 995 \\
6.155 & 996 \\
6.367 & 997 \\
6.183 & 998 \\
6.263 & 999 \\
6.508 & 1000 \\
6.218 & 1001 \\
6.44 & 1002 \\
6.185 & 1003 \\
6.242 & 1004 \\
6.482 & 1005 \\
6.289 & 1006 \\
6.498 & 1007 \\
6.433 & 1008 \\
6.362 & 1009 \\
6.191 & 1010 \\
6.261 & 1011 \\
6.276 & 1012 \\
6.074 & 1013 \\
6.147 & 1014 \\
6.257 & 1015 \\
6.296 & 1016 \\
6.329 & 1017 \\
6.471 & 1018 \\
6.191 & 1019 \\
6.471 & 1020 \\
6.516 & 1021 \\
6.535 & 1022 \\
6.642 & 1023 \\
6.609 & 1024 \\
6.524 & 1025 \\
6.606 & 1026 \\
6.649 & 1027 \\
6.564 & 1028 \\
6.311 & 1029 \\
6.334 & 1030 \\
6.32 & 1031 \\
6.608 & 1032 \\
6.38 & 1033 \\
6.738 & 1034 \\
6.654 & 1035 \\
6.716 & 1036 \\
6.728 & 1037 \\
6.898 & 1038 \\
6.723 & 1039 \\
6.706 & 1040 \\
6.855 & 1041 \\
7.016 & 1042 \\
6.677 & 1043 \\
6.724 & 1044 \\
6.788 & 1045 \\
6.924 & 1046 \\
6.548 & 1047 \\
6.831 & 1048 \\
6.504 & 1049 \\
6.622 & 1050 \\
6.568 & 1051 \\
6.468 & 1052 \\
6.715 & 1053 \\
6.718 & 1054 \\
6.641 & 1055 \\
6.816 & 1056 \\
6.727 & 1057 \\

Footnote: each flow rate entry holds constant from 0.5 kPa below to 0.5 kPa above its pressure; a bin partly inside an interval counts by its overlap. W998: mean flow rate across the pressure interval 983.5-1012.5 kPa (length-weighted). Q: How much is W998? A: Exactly 6.19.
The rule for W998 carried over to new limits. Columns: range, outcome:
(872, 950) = 5.44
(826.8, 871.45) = 5.36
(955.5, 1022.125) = 6.06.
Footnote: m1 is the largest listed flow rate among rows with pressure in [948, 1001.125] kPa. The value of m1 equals 6.508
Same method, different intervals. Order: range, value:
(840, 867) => 5.757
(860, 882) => 5.178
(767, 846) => 6.099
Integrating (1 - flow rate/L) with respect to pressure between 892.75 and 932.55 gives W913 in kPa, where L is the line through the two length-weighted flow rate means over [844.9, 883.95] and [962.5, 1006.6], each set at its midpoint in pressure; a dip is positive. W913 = -2.4 kPa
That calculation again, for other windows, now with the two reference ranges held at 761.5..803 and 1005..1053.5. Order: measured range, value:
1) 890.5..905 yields 1.3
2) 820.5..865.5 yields 3.2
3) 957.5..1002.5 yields 3.0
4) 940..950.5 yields 2.5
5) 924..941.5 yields 1.3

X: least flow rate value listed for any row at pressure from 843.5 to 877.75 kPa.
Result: 4.53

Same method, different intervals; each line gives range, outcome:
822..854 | 5.404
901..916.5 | 5.602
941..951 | 3.83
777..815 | 5.544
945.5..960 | 4.579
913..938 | 5.543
